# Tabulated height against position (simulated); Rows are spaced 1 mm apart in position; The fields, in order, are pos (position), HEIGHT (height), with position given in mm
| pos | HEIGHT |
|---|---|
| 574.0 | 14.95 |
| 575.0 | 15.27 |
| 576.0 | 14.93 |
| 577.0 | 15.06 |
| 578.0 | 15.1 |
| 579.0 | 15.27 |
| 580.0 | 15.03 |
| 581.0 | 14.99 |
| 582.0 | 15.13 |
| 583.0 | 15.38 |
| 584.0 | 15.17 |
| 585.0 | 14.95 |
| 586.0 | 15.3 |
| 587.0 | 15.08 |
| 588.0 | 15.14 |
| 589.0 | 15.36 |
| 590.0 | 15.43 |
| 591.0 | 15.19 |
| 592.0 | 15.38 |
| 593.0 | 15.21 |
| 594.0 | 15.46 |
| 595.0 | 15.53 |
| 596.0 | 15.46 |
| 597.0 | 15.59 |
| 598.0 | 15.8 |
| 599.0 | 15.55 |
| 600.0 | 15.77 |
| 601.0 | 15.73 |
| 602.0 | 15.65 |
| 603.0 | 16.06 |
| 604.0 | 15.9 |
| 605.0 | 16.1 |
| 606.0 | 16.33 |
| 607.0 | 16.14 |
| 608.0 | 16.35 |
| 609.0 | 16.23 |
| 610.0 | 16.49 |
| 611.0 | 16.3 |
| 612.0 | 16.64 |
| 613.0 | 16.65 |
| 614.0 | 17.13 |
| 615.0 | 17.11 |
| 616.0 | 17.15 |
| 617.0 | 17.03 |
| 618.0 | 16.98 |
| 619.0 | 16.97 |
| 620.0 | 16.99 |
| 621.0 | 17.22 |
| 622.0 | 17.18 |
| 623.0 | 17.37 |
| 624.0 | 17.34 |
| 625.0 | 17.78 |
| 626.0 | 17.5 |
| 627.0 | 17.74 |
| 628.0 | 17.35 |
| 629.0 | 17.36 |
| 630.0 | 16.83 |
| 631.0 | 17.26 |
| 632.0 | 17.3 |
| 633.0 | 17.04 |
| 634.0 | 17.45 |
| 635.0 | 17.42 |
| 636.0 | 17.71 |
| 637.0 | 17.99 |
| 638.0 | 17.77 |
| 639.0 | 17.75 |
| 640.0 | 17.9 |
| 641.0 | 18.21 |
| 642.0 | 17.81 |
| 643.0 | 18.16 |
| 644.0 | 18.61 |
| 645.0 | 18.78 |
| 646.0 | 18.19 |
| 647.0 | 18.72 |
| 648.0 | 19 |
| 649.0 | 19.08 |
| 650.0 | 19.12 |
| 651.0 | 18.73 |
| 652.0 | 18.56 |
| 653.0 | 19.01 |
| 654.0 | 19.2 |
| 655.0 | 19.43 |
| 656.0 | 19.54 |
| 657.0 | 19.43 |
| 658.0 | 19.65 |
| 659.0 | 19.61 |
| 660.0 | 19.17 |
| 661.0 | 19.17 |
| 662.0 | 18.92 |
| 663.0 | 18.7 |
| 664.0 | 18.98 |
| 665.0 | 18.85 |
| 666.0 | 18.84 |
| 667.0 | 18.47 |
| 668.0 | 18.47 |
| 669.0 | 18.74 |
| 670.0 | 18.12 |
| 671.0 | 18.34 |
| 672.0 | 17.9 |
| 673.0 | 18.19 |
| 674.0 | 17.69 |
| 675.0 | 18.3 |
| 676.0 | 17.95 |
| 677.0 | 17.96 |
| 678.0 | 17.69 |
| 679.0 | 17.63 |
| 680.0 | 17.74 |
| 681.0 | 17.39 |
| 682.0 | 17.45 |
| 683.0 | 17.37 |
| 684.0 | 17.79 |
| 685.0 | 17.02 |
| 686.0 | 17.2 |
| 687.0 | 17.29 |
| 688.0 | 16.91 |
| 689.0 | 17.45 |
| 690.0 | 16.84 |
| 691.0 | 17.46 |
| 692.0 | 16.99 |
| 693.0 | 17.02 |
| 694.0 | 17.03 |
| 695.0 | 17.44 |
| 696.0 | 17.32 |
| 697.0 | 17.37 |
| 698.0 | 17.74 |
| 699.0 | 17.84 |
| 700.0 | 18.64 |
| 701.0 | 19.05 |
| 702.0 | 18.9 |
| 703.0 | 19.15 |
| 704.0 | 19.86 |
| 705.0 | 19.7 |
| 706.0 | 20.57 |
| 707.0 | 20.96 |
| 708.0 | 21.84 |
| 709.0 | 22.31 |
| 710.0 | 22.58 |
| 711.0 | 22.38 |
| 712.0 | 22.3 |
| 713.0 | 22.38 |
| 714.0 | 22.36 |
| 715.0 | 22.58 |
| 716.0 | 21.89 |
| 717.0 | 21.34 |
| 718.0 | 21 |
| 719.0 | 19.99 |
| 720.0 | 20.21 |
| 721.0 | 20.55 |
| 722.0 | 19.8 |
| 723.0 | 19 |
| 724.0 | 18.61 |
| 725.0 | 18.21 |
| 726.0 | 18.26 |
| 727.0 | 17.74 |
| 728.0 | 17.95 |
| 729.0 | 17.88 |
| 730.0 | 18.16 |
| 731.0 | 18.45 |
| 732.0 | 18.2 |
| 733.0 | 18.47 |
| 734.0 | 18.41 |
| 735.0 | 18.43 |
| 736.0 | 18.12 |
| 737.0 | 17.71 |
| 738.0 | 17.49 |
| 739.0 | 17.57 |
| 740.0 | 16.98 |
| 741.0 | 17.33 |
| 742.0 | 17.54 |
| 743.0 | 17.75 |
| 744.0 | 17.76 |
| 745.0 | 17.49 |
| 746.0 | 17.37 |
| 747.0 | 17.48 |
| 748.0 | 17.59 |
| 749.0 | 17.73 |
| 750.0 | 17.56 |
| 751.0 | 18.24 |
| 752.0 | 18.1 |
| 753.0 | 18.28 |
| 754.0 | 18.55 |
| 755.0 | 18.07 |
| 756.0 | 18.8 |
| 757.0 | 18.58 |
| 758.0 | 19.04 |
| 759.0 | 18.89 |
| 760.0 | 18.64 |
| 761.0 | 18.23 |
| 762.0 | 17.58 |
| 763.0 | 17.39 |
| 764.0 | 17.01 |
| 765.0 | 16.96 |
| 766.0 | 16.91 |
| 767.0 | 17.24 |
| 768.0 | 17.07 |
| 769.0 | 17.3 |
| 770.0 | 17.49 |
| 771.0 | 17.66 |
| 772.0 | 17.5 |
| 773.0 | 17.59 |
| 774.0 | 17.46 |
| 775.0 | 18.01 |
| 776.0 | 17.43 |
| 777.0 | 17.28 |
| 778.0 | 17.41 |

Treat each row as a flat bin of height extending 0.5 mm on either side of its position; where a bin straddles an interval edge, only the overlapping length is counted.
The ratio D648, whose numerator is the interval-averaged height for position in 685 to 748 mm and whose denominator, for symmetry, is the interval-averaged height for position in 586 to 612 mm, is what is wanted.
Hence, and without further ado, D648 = 1.2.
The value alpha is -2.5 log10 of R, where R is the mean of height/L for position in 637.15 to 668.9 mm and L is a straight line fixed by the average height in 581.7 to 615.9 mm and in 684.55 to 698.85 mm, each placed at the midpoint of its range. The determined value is -0.13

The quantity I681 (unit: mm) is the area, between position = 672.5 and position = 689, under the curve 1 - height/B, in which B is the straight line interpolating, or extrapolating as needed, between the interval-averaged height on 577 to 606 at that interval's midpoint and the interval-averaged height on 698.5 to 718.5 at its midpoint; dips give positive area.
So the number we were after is 1.68 mm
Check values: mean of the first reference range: 15.4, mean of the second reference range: 20.9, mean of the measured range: 17.6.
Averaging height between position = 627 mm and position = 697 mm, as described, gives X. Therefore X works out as 18.1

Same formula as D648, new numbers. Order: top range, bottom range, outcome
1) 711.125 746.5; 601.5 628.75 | 1.13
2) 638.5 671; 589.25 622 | 1.16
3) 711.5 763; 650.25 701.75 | 1.03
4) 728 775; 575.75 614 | 1.14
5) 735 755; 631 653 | 0.98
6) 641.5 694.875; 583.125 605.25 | 1.18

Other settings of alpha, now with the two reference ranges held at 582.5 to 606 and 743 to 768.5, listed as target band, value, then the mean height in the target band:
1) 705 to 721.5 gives -0.241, 21.5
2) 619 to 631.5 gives -0.089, 17.3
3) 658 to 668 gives -0.151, 19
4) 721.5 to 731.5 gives -0.059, 18.4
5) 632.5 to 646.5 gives -0.111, 17.9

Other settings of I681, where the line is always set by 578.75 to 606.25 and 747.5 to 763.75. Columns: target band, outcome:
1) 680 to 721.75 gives -4.7 mm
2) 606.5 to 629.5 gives -1.6 mm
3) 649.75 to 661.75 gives -2.0 mm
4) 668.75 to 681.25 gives -0.8 mm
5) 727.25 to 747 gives 0.0 mm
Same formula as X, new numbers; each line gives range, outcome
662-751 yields 18.6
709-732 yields 20.2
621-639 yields 17.4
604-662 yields 17.8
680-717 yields 19.1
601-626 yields 16.7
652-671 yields 19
